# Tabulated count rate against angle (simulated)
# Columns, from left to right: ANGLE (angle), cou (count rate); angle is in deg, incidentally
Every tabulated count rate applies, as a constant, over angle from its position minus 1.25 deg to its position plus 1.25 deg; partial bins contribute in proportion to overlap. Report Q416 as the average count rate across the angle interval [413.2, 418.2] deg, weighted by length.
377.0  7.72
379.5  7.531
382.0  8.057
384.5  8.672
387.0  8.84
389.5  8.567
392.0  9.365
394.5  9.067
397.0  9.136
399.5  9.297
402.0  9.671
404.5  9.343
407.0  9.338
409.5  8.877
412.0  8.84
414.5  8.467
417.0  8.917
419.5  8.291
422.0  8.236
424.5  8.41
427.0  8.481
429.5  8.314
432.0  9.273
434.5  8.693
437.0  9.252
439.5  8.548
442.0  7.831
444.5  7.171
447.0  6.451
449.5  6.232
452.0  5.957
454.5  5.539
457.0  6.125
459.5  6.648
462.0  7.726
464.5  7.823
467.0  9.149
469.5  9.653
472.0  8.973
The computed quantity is 8.69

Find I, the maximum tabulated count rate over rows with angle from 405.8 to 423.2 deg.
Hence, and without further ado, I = 9.338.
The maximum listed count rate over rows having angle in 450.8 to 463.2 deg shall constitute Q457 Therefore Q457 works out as 7.726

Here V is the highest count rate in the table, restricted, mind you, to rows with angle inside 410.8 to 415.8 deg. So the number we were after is 8.84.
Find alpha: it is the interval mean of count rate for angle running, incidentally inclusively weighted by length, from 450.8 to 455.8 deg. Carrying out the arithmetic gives 5.75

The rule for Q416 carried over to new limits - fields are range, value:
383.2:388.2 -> 8.75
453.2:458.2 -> 5.83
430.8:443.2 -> 8.72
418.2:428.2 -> 8.36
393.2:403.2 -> 9.29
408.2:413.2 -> 8.86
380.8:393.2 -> 8.7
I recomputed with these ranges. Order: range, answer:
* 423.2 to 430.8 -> 8.481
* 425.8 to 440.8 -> 9.273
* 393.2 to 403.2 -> 9.671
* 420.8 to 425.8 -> 8.41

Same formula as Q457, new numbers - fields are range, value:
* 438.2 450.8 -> 8.548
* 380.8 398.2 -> 9.365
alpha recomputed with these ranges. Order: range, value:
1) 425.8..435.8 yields 8.69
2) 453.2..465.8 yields 6.78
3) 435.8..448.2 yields 7.85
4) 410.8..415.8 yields 8.65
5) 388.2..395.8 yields 9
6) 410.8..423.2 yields 8.55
